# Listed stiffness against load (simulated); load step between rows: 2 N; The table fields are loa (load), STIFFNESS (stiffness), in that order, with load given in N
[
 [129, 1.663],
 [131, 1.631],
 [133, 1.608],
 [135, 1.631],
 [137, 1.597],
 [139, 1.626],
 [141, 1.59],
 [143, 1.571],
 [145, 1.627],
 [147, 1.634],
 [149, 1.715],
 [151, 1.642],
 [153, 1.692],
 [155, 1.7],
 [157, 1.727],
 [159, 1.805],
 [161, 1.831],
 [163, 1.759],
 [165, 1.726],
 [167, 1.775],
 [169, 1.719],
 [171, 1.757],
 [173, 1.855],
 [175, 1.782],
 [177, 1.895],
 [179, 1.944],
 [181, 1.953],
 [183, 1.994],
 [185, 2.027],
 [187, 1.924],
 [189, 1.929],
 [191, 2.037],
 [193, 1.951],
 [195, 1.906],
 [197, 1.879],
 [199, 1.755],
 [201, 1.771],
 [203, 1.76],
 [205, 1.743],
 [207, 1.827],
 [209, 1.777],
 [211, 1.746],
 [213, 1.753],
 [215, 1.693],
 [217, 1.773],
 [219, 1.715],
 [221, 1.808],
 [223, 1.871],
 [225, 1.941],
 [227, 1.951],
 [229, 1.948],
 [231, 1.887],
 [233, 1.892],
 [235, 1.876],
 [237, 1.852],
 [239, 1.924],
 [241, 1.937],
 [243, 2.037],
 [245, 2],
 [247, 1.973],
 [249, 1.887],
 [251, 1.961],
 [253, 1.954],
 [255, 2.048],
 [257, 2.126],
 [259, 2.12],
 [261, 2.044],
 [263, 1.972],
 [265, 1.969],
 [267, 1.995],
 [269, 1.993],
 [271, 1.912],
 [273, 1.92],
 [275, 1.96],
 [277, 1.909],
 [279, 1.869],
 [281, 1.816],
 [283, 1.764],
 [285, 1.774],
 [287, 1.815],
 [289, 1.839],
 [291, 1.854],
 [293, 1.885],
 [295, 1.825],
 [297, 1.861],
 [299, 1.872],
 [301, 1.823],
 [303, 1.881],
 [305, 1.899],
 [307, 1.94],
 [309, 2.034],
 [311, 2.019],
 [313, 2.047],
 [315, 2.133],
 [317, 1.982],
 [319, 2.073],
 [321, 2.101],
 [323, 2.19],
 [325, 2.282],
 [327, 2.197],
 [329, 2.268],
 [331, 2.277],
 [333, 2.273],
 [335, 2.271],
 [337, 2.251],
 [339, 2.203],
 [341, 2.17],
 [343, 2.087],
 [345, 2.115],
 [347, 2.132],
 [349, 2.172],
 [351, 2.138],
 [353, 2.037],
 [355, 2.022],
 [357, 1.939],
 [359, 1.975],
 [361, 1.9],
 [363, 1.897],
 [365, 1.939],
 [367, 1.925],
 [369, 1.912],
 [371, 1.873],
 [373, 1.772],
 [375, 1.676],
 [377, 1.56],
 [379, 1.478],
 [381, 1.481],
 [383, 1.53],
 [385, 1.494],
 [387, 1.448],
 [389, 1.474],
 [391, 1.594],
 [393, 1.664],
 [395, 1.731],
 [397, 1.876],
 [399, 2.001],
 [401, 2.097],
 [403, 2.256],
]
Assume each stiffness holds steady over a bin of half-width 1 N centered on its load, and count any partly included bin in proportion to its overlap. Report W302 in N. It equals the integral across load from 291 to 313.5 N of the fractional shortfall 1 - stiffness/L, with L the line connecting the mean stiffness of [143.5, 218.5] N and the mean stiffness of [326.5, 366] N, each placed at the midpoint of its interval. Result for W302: 1.3 N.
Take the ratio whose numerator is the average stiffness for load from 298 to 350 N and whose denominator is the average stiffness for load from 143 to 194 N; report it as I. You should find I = 1.2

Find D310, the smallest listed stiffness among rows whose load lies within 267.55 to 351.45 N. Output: 1.764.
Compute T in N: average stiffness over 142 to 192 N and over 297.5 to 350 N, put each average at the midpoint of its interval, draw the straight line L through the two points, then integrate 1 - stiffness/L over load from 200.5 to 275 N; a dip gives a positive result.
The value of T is 1.3 N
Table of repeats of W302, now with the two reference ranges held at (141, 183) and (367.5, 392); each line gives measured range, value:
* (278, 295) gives -1.5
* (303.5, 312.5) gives -1.7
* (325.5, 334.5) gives -3.3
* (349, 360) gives -2.7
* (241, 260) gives -3.5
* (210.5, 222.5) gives -0.2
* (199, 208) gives -0.2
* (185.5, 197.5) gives -1.4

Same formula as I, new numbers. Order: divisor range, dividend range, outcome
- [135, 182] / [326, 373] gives 1.20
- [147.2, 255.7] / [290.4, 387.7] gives 1.06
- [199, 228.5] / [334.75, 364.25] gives 1.16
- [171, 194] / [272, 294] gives 0.96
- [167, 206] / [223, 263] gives 1.05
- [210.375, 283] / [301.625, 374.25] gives 1.08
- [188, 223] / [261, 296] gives 1.04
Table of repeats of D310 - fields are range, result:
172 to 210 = 1.743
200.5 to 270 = 1.693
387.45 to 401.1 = 1.474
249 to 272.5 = 1.887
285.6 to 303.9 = 1.815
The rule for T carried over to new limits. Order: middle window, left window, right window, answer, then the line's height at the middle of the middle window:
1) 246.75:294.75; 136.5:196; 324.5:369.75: 1.0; 1.97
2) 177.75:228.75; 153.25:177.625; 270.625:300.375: -1.7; 1.8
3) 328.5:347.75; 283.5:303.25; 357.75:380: -4.0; 1.82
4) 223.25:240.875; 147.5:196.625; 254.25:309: -0.3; 1.88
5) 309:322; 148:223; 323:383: -0.6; 1.96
